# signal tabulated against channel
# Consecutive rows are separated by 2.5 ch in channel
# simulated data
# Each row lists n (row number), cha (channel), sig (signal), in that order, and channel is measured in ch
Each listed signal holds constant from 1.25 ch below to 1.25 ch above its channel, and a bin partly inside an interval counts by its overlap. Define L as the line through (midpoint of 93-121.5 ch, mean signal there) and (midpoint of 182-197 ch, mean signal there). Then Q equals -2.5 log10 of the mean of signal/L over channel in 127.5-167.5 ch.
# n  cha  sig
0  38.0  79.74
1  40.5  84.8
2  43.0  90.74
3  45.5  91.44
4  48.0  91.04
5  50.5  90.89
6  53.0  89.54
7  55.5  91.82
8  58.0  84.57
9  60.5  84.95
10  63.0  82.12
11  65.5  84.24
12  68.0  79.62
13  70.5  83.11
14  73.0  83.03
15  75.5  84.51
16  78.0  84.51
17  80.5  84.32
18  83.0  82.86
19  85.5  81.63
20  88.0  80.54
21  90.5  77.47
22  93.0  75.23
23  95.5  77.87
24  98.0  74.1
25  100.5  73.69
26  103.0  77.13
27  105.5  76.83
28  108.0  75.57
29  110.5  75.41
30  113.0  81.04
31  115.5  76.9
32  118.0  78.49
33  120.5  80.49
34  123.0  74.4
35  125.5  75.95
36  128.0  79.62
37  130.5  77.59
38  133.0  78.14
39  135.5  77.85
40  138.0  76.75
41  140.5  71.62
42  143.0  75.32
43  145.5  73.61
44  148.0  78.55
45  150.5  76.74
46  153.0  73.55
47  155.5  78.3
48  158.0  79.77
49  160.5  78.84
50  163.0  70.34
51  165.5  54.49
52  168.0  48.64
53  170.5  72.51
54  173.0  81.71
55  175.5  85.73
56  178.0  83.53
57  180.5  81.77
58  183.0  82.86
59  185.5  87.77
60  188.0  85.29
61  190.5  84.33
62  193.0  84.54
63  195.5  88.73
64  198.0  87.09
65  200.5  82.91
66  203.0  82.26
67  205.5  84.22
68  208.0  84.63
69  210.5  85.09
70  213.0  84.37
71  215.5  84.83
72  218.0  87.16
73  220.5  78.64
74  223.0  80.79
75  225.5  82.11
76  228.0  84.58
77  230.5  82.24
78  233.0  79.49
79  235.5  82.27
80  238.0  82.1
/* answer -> 0.093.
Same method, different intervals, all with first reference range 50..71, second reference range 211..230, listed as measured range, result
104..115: 0.10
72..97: 0.05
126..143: 0.10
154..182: 0.13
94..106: 0.12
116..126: 0.10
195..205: -0.02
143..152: 0.11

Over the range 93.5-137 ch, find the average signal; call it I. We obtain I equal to 77.1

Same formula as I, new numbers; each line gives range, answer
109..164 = 76.8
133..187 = 75.8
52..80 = 84.7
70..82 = 83.9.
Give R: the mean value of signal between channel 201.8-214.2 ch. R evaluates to 84.1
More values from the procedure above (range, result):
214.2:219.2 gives 86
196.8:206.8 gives 84.1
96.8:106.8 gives 75.4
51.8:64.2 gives 86.6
